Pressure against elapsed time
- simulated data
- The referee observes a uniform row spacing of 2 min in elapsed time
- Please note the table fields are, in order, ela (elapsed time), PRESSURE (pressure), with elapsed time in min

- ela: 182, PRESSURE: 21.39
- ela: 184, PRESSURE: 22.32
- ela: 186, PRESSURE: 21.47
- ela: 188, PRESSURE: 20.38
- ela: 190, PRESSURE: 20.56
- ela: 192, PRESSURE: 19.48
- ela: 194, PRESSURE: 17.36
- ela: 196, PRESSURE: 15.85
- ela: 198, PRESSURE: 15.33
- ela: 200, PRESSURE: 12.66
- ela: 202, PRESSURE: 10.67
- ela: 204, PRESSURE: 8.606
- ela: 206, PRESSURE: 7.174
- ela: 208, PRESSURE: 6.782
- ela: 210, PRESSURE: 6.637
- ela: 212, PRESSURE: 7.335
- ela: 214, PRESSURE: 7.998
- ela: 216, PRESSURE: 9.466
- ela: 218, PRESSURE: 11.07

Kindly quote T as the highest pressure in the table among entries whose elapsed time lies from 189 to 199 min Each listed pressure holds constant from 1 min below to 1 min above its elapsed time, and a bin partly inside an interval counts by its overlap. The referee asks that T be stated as 20.56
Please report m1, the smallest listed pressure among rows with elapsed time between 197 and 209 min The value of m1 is 6.782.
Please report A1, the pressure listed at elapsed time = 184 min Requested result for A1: 22.32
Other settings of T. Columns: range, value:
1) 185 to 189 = 21.47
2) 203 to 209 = 8.606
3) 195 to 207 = 15.85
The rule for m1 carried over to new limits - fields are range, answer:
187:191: 20.38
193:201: 12.66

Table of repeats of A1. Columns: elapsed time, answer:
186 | 21.47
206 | 7.174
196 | 15.85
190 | 20.56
